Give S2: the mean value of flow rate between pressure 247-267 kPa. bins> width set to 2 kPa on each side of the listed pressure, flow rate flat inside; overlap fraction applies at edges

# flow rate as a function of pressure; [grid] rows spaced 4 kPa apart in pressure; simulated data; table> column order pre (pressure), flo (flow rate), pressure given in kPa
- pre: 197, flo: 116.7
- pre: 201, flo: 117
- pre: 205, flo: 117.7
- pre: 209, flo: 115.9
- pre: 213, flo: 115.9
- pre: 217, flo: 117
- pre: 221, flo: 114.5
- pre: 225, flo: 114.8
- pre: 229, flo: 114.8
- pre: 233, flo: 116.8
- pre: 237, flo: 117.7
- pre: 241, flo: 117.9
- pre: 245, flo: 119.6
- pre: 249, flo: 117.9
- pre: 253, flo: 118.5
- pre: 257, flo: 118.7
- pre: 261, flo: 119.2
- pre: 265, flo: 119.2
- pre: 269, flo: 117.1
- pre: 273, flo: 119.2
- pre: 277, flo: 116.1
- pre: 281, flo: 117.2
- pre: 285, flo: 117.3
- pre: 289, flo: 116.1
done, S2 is 119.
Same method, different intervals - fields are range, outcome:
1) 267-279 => 117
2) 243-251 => 119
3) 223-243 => 116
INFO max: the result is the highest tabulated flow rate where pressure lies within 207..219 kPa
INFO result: 117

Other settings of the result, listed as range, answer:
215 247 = 119.6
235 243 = 117.9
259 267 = 119.2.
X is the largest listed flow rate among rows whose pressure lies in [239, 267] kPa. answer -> 119.6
